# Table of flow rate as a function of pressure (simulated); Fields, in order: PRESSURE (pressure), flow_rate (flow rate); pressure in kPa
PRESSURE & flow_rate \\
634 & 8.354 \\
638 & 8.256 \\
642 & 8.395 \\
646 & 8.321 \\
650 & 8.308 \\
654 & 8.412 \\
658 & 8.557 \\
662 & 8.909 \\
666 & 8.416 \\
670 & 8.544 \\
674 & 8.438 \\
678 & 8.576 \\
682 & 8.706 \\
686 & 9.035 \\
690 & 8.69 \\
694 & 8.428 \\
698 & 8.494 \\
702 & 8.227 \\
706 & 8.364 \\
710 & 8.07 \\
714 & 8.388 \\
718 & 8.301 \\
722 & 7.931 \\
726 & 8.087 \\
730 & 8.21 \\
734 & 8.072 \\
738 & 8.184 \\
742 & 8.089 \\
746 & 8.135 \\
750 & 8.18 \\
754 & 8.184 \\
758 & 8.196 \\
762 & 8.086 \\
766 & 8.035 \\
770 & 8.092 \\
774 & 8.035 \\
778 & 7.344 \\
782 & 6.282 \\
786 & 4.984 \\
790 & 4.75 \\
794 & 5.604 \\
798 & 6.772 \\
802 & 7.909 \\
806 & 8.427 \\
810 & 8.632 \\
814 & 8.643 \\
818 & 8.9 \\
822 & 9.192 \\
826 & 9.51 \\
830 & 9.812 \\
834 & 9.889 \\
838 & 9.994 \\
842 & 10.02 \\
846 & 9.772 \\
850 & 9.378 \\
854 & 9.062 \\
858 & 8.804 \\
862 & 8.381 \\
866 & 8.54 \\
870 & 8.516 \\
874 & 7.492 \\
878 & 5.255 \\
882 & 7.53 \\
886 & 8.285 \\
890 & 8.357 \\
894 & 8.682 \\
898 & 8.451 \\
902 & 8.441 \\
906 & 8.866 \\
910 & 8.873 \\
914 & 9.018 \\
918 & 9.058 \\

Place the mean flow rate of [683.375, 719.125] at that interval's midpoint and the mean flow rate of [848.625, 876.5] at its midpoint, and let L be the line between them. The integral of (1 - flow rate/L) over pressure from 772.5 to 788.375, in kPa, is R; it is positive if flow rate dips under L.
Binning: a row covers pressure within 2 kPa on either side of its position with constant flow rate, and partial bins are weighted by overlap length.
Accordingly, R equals 3.58 kPa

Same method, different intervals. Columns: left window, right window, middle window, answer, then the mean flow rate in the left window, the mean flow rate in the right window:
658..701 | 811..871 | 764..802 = 9.6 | 8.61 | 9.23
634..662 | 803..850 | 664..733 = 2.1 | 8.41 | 9.32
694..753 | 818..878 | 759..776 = 0.8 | 8.2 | 9.03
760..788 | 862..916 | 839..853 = -3.3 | 7.27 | 8.18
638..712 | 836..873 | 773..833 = 8.5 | 8.49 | 9.12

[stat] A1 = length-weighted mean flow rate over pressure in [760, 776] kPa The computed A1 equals 8.06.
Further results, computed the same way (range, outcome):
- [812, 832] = 9.21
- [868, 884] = 7.2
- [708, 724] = 8.17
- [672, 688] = 8.69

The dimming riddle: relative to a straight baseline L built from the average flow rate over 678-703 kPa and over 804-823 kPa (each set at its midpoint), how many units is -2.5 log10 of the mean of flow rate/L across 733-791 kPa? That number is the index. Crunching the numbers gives 0.15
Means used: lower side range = 8.61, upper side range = 8.74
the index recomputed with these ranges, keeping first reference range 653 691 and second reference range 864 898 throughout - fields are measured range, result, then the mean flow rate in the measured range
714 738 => 0.04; 8.15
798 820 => -0.03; 8.34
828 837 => -0.22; 9.87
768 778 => 0.05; 7.92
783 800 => 0.42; 5.57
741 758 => 0.03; 8.16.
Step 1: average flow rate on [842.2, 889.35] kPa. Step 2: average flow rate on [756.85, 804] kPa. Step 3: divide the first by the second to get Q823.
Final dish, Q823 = 1.19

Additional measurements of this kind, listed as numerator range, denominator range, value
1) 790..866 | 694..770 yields 1.06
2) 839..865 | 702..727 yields 1.13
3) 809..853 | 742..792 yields 1.28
